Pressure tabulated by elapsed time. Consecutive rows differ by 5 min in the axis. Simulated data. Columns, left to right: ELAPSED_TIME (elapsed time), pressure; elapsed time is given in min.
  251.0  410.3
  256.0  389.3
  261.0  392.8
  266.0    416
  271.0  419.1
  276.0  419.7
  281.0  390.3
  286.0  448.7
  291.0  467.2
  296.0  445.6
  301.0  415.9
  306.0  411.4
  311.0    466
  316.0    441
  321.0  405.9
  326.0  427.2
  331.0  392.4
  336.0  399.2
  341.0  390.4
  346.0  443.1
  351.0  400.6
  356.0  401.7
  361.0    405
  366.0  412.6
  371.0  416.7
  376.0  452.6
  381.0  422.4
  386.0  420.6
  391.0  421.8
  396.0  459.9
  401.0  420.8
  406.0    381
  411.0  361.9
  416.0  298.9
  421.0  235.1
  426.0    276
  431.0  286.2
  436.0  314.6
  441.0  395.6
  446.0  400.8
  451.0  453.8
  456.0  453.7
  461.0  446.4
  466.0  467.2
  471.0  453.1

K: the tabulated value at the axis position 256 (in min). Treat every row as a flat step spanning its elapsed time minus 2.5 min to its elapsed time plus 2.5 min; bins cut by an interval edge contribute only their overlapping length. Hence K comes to 389.3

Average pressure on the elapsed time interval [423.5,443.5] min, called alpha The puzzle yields 318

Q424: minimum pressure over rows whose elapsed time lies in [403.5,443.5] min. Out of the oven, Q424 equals 235.1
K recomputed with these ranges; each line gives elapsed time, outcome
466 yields 467.2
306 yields 411.4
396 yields 459.9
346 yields 443.1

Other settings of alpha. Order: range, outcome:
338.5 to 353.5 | 411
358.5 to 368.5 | 409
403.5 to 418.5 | 347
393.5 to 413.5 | 406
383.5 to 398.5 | 434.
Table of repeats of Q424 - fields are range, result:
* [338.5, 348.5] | 390.4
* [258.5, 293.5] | 390.3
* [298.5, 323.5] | 405.9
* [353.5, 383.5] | 401.7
